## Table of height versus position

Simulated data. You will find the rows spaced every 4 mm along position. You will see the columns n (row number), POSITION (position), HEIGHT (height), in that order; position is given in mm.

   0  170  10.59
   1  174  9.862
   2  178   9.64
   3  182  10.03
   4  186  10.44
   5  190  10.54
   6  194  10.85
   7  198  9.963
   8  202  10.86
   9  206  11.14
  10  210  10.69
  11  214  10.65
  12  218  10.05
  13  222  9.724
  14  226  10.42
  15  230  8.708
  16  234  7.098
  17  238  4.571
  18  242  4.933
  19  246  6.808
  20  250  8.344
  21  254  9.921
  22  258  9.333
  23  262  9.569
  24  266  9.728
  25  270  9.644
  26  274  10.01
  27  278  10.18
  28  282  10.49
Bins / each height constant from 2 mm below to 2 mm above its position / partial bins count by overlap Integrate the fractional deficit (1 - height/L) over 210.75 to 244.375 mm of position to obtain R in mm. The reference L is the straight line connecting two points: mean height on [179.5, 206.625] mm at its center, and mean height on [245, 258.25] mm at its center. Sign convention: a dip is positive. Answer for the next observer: 4.0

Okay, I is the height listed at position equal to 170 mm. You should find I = 10.59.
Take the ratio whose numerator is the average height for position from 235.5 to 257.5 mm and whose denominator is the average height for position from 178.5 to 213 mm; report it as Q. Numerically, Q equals 0.67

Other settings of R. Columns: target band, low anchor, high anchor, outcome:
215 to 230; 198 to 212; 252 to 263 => 0.7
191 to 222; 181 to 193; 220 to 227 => -1.0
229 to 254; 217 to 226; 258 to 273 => 7.4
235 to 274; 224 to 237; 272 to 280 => 5.0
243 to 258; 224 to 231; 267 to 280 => 2.4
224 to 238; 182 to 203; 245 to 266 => 2.1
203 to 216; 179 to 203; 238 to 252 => -2.6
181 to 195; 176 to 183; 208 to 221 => -0.7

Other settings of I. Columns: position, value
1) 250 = 8.344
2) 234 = 7.098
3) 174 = 9.862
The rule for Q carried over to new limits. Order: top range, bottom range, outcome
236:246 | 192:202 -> 0.49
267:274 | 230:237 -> 1.36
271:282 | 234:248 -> 1.78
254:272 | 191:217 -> 0.90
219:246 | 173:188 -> 0.76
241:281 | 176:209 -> 0.86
